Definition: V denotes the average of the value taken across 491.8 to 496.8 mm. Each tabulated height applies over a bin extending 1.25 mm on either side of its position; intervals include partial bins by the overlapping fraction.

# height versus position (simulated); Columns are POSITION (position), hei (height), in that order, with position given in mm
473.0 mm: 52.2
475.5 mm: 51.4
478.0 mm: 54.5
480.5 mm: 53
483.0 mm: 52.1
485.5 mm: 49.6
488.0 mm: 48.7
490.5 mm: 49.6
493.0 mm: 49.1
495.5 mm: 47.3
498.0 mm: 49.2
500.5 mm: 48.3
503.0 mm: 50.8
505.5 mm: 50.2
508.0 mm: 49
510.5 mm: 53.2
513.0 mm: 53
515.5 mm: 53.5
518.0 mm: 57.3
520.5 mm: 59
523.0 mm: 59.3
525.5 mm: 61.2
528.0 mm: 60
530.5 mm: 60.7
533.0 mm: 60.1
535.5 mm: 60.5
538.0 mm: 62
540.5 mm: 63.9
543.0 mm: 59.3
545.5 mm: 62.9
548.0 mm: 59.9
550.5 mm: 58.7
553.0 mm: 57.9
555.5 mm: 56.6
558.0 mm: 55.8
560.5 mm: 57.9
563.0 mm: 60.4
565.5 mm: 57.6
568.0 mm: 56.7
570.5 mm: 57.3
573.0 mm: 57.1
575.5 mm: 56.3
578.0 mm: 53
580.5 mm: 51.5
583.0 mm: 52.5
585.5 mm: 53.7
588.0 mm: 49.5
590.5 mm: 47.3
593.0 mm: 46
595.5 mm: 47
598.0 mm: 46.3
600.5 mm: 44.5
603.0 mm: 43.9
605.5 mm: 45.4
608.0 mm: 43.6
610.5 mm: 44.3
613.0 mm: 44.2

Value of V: 48.2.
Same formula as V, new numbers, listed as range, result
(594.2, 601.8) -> 45.9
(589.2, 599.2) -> 46.7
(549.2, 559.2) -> 57.3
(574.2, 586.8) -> 53.4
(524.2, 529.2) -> 60.6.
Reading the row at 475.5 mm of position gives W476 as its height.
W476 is 51.4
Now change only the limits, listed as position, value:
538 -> 62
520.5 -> 59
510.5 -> 53.2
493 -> 49.1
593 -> 46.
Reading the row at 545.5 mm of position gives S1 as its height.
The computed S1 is 62.9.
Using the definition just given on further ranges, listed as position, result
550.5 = 58.7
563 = 60.4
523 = 59.3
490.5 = 49.6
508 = 49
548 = 59.9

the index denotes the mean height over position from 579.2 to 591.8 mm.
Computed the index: 50.9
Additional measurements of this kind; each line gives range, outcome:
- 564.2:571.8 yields 57.2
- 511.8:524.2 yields 56.4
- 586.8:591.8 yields 48.4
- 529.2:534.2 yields 60.4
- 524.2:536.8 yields 60.5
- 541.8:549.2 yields 60.7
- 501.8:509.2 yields 50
